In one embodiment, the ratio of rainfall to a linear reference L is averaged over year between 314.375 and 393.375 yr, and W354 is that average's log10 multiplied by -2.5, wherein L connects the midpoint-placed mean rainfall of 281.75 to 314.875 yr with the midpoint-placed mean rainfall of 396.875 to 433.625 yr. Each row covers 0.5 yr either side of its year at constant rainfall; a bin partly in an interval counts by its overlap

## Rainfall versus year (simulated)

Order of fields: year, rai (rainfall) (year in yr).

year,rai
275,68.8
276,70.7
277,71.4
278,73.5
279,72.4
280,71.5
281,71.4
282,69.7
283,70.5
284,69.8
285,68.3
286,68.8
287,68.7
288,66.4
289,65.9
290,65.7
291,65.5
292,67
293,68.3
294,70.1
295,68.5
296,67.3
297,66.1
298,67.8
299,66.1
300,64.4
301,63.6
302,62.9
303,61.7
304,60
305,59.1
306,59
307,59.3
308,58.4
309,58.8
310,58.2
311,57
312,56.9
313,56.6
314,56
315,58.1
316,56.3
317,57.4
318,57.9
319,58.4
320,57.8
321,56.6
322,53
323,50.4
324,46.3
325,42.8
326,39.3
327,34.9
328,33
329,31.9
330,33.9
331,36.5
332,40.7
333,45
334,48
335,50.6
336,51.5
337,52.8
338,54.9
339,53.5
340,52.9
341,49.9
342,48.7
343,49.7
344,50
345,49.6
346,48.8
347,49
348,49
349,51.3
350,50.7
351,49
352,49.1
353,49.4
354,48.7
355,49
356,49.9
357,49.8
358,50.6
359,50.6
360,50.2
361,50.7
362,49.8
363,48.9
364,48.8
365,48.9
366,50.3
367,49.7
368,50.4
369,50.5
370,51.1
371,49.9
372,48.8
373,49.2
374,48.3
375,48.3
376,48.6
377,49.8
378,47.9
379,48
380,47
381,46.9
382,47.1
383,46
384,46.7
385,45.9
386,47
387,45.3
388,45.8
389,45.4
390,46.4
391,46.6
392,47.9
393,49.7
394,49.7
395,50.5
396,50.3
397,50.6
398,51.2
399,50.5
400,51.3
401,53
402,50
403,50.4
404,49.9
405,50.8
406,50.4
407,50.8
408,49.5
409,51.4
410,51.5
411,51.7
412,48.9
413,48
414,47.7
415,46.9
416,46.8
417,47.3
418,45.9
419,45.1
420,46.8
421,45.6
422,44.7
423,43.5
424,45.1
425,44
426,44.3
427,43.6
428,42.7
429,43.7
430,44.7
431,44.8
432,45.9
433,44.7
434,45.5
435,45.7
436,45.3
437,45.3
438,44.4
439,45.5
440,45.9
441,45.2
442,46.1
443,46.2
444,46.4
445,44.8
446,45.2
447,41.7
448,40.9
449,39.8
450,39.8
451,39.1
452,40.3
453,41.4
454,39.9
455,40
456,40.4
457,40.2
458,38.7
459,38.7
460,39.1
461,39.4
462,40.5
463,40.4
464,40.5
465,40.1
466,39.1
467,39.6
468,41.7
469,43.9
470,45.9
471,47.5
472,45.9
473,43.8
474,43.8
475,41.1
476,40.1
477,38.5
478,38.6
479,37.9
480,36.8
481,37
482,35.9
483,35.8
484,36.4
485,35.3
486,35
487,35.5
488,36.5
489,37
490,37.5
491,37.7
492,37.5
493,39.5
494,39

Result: 0.15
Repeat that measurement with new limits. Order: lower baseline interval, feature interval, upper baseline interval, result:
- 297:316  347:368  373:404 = 0.07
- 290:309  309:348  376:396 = 0.18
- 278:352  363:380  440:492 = 0.03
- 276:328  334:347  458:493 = 0.11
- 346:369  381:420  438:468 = -0.06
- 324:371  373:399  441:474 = -0.05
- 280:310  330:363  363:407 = 0.14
